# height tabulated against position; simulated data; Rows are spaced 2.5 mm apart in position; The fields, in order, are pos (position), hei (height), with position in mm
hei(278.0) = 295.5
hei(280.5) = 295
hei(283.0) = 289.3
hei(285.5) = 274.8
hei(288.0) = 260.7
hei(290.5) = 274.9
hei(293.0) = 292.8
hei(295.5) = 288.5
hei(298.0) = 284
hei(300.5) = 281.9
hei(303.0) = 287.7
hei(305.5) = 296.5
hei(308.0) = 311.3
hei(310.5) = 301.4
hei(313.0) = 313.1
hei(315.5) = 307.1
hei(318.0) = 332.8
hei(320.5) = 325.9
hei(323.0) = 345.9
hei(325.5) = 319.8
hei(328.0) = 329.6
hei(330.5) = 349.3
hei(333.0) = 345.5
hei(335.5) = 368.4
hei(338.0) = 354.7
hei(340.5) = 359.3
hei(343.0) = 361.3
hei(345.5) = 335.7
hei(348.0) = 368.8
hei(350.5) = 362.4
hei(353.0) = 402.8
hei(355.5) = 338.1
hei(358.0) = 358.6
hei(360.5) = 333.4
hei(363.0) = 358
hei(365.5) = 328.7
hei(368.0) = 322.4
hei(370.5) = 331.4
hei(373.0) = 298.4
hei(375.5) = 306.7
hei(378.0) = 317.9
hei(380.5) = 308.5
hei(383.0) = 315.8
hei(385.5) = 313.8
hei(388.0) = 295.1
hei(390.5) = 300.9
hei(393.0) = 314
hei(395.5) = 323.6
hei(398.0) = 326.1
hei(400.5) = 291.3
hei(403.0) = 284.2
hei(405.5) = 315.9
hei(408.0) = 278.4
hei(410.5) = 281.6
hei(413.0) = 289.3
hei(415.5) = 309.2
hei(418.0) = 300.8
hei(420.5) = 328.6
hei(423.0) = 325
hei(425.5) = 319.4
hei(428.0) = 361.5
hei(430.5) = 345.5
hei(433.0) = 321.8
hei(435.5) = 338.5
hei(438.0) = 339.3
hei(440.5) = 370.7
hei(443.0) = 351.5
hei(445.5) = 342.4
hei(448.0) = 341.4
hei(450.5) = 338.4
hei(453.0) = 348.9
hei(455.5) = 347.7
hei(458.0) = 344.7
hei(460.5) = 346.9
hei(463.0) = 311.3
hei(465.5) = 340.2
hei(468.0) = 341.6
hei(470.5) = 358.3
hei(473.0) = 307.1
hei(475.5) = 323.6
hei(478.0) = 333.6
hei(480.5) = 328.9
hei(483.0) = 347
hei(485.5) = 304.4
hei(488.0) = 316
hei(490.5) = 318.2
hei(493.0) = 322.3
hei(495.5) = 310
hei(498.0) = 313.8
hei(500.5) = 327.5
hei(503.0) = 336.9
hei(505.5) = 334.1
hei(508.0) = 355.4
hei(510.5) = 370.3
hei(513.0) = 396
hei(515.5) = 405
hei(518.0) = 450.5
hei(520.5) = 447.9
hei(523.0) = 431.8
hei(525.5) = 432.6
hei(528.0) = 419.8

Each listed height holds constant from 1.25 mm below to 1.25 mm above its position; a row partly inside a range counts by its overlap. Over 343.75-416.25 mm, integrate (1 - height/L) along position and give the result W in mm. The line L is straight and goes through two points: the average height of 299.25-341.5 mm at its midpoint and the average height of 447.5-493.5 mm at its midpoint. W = 1.5 mm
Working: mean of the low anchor 325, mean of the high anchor 333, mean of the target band 321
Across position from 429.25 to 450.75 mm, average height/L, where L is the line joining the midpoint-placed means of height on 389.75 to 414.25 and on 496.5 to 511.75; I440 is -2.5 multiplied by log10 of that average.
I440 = -0.094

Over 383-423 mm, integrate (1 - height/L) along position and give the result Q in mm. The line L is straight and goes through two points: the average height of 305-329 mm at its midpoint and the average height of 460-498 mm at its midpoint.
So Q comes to 2.3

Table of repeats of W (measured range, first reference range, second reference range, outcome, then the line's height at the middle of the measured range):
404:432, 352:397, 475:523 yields 1.76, 335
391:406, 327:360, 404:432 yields 0.76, 325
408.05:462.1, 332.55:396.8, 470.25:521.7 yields 1.64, 342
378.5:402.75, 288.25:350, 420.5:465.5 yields 1.71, 333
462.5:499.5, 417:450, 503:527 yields 4.75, 374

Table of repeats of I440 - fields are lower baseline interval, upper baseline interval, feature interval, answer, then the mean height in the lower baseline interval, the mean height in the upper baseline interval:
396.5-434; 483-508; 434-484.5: -0.07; 312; 323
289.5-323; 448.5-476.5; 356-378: -0.05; 302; 337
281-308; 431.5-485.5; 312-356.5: -0.16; 285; 338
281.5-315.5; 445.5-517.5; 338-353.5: -0.20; 290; 339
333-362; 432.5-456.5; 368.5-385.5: 0.13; 358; 345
